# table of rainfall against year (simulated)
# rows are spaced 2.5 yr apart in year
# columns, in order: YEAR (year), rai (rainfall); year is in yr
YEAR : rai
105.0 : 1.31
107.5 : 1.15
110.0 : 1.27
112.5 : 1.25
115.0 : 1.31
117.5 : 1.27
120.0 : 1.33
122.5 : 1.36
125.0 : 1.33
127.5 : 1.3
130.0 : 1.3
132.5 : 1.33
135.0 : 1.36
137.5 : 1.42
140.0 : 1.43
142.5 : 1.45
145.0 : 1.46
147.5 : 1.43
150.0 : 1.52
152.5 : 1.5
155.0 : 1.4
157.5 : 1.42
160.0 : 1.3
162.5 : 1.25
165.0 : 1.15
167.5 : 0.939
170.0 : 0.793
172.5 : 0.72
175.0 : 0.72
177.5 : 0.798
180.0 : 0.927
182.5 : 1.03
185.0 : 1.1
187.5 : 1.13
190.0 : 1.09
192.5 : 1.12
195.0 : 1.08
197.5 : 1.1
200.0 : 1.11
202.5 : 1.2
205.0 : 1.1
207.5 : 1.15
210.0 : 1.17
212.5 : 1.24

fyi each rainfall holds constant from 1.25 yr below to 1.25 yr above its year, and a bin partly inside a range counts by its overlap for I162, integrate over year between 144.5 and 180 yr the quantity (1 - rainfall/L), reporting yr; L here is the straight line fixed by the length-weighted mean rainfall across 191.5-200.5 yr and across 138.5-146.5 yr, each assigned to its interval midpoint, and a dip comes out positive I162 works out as 4.6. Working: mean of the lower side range 1.45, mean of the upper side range 1.1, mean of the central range 1.16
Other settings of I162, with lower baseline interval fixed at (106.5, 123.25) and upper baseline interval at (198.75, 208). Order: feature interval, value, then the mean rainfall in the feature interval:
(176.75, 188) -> 1.7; 0.997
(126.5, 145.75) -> -2.1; 1.38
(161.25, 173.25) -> 2.2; 0.981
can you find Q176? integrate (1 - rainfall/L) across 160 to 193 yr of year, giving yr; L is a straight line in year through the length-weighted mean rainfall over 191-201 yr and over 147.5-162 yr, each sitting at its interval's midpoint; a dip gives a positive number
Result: 6.77 yr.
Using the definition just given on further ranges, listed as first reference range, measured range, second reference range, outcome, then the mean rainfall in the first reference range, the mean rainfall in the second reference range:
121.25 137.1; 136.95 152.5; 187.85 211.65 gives -2.0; 1.33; 1.13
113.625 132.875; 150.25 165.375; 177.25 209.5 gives -2.0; 1.32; 1.08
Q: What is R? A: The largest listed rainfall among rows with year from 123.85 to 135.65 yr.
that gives 1.36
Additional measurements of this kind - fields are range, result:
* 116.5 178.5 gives 1.52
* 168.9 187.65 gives 1.13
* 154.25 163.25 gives 1.42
